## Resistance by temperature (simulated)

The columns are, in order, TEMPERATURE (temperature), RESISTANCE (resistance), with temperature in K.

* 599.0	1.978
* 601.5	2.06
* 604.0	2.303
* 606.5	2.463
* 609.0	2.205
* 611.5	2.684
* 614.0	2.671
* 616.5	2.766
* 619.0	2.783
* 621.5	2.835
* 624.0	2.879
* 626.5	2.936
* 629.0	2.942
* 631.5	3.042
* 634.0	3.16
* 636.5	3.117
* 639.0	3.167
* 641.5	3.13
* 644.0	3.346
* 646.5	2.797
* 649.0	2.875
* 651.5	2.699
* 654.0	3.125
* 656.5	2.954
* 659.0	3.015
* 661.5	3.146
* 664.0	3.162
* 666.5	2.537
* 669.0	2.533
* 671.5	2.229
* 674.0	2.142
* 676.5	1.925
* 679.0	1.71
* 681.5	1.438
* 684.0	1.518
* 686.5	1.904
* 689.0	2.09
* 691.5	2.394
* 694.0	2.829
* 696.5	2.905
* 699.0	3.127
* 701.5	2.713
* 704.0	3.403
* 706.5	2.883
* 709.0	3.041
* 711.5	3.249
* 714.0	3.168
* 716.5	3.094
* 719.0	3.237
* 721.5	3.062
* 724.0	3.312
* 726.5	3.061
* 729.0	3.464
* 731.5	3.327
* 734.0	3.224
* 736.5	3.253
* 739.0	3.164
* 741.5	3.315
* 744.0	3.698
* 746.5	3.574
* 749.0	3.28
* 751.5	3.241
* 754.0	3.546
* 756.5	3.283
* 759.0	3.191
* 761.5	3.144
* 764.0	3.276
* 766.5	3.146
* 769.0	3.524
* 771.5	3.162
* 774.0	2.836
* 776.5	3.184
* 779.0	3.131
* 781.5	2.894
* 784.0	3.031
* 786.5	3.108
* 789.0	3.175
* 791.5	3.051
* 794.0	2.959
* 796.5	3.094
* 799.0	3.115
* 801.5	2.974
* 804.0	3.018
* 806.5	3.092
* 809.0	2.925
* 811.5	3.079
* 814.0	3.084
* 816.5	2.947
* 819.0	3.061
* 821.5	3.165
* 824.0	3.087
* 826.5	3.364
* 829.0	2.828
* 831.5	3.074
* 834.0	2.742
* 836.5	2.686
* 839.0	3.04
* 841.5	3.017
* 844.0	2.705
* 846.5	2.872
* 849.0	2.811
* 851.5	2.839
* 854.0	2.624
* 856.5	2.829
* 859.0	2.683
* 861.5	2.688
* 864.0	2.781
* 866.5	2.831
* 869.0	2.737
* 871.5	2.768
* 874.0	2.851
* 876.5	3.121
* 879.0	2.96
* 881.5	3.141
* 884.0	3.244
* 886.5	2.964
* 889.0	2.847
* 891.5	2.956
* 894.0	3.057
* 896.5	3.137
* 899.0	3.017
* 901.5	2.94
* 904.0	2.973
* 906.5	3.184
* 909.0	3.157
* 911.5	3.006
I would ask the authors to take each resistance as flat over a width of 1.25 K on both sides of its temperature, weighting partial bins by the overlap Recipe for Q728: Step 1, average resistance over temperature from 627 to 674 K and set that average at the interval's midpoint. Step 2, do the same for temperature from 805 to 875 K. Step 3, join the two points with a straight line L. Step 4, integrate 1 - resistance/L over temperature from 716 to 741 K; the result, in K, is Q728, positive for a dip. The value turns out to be -2.7 K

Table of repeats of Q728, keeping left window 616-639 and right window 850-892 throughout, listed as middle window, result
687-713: 0.83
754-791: -3.22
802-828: -1.66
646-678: 2.75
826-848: -0.19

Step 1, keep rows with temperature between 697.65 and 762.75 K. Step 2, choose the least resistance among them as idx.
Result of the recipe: 2.713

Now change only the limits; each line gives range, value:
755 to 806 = 2.836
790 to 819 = 2.925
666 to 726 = 1.438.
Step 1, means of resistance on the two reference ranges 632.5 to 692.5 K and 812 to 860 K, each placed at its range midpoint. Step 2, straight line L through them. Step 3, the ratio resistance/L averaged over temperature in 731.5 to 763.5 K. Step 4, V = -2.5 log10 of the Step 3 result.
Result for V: -0.205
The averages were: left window 2.59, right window 2.92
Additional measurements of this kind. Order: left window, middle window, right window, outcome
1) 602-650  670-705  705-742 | 0.31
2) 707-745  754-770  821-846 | -0.05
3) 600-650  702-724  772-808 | -0.07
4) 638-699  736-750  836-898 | -0.25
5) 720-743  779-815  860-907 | 0.03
